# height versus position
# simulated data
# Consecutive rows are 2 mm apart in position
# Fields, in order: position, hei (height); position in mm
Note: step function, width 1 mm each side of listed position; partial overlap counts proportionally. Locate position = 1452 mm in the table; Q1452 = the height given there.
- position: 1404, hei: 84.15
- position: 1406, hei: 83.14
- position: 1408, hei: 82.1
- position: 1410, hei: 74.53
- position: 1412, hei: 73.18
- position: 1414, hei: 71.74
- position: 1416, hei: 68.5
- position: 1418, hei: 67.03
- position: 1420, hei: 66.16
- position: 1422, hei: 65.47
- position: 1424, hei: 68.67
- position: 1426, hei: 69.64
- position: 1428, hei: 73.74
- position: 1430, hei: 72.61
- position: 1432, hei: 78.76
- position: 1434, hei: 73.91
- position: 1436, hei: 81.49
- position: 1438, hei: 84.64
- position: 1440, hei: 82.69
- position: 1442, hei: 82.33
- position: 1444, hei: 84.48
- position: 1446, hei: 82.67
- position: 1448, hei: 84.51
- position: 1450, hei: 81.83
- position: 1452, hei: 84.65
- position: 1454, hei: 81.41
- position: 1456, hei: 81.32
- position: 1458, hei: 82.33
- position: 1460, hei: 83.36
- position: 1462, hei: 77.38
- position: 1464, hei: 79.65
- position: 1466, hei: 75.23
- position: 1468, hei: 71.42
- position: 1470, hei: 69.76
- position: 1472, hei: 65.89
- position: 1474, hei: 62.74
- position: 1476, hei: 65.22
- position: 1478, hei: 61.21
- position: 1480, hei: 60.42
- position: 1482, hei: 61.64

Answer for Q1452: 84.65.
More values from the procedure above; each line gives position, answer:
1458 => 82.33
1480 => 60.42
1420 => 66.16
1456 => 81.32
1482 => 61.64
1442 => 82.33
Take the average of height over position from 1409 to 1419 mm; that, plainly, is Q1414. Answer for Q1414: 71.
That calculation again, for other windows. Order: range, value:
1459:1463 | 80.4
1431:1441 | 80.3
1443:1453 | 83.6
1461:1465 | 78.5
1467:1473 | 69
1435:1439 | 83.1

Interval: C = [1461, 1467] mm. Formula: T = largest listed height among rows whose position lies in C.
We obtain 79.65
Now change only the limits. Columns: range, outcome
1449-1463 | 84.65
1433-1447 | 84.64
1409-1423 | 74.53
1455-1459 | 82.33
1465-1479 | 75.23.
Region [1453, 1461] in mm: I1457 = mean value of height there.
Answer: 82.1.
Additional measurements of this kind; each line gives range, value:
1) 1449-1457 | 82.3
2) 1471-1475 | 64.3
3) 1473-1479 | 63.1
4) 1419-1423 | 65.8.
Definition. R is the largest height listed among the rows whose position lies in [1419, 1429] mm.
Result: 73.74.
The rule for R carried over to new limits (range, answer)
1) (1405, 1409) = 83.14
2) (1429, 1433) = 78.76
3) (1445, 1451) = 84.51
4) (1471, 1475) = 65.89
